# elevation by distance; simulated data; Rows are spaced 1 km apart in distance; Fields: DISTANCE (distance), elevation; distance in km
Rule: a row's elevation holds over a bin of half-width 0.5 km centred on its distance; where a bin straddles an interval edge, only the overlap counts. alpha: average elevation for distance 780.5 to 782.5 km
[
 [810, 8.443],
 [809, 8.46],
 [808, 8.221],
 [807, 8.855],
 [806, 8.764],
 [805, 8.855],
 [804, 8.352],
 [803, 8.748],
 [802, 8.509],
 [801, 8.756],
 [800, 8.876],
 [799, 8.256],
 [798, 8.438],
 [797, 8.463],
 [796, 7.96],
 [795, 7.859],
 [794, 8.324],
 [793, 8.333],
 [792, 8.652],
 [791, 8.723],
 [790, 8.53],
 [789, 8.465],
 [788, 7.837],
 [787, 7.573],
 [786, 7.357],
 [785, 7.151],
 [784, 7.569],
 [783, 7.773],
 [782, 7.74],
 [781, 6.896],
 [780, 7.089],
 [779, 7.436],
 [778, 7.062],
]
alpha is 7.32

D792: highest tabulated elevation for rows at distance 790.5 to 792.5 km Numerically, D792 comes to 8.723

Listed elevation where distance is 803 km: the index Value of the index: 8.748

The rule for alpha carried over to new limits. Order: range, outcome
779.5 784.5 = 7.41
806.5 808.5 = 8.54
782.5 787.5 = 7.48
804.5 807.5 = 8.82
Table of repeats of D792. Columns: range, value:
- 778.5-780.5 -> 7.436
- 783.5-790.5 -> 8.53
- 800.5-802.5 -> 8.756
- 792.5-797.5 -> 8.463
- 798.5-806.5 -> 8.876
